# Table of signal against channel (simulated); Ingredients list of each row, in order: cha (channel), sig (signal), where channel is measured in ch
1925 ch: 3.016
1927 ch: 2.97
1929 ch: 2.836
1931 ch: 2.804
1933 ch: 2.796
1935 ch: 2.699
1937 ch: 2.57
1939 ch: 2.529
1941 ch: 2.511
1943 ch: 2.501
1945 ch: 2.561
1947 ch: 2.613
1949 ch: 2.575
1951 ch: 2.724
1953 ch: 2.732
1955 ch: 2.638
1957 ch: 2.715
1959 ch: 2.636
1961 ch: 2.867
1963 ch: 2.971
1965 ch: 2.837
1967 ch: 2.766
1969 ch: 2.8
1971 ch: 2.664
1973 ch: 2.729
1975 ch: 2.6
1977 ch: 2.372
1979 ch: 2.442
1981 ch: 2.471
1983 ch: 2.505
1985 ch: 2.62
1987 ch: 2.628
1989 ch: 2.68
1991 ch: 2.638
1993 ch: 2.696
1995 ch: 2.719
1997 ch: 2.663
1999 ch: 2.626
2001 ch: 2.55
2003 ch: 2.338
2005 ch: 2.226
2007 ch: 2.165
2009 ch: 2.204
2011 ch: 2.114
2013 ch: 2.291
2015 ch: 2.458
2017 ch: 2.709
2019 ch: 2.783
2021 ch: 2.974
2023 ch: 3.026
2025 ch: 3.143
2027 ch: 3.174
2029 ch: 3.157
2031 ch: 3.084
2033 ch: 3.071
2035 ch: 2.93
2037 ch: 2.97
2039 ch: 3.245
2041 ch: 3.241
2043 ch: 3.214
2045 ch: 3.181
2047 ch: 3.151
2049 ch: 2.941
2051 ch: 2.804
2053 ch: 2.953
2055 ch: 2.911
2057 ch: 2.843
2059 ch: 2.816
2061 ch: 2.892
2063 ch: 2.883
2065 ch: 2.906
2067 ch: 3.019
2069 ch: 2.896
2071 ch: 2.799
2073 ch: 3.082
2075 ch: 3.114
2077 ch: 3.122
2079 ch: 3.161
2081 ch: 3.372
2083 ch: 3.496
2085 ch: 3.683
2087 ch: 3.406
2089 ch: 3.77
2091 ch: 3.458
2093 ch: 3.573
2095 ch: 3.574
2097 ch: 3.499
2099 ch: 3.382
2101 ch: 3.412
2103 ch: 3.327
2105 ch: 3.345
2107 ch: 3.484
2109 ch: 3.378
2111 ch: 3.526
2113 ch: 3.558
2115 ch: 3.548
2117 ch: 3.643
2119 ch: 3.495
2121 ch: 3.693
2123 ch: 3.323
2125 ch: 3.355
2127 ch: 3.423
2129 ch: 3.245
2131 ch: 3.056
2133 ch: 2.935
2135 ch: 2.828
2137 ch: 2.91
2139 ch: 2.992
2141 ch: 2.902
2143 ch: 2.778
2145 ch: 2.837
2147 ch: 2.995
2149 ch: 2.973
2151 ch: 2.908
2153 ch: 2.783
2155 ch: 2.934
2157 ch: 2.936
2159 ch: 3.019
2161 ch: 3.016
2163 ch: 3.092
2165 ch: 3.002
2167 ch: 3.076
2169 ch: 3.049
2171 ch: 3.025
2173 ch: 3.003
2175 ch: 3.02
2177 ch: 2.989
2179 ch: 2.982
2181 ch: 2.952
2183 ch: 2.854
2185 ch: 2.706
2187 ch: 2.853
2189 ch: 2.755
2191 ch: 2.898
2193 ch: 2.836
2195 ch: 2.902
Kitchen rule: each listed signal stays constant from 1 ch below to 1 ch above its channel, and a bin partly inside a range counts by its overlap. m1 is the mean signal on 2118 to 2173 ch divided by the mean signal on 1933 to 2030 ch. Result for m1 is 1.2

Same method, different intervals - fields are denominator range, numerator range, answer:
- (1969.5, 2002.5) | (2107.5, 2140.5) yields 1.27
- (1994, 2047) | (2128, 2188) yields 1.06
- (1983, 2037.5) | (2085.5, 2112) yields 1.29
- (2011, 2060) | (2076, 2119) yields 1.18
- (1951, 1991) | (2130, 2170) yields 1.11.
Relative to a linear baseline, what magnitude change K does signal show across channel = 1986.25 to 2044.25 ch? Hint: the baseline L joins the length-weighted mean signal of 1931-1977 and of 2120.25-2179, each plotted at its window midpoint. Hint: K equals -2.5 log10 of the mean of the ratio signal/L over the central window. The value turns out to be 0.016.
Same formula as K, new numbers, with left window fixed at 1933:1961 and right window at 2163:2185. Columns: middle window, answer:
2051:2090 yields -0.10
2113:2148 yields -0.10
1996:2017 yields 0.15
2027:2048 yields -0.13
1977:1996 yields 0.04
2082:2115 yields -0.21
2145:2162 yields 0.01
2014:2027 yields -0.05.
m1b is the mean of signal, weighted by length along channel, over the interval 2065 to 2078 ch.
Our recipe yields 3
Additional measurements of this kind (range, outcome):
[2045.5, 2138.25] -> 3.24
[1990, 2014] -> 2.44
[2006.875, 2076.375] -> 2.9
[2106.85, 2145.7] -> 3.24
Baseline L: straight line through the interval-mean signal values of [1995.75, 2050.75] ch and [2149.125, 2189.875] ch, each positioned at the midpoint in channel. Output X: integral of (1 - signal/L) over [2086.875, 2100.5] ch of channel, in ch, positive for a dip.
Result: -3.1 ch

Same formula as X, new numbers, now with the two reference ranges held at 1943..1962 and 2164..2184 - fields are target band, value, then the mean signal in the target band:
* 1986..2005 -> 0.9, 2.59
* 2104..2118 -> -2.9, 3.5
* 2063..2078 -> -0.8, 2.98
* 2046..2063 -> -0.6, 2.91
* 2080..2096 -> -3.8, 3.54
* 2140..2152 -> 0.2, 2.9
